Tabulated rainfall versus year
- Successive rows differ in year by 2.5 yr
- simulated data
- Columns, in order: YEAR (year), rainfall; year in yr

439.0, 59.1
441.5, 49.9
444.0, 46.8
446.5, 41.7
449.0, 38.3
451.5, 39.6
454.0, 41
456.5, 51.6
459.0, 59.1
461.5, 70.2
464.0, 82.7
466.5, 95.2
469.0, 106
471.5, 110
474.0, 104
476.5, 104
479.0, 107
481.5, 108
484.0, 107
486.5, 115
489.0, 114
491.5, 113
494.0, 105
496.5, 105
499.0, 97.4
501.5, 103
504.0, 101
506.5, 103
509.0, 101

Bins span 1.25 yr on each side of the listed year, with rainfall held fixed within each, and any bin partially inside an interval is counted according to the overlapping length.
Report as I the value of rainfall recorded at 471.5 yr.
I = 110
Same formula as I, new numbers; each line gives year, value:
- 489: 114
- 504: 101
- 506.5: 103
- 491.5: 113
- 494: 105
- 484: 107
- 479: 107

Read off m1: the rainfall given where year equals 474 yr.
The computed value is 104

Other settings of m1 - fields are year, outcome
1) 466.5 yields 95.2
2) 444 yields 46.8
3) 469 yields 106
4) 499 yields 97.4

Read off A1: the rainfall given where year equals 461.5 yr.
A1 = 70.2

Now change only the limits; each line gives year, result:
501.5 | 103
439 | 59.1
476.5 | 104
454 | 41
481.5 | 108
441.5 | 49.9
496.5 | 105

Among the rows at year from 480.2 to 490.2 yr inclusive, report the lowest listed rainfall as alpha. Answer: 107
